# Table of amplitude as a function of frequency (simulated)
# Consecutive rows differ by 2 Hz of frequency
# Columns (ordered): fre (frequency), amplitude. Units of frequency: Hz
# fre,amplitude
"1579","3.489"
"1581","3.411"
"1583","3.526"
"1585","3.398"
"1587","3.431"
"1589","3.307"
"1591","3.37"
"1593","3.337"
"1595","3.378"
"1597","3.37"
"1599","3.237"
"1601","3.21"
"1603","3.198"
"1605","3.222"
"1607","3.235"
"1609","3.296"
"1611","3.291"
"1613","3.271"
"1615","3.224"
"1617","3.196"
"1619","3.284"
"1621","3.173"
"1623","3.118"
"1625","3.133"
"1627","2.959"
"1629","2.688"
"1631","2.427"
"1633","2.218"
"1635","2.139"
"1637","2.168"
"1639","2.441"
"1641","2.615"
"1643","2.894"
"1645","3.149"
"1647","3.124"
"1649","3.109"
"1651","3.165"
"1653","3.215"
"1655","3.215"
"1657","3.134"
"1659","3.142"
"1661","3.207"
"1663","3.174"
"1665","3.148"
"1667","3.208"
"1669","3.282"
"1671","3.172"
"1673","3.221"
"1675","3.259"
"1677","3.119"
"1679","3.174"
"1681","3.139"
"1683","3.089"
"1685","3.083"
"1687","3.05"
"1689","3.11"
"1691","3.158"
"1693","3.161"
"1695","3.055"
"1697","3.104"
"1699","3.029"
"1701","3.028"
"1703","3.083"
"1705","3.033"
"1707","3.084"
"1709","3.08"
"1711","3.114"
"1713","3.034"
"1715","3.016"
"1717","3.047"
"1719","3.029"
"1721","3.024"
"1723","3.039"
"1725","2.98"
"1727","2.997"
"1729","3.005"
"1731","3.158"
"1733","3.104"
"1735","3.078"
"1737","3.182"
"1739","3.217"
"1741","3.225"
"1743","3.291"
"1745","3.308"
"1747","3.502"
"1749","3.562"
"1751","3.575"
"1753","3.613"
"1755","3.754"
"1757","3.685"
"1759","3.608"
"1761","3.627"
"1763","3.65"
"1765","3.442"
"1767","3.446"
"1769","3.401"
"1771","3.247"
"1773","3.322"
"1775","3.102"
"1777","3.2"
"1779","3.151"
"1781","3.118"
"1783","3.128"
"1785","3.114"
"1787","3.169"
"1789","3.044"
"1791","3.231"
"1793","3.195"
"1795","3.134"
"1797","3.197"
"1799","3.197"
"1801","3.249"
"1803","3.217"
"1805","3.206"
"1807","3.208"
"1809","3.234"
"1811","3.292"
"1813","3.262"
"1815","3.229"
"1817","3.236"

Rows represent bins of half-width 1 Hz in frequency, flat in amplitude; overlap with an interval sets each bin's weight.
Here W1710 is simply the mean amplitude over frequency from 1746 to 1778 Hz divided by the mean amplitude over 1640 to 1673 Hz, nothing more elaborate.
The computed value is 1.1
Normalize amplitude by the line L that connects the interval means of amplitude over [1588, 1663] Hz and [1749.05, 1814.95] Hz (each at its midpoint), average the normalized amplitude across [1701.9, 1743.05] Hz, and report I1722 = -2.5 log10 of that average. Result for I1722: 0.05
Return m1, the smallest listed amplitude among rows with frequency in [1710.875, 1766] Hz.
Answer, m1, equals 2.98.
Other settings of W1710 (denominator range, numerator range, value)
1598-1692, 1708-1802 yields 1.06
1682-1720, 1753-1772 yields 1.15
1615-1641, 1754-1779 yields 1.25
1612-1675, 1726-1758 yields 1.11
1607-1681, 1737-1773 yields 1.15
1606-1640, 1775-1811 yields 1.10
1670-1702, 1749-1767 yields 1.16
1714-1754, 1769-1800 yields 0.99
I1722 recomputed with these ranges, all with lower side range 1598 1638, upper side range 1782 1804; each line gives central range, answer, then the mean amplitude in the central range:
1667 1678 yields -0.058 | 3.21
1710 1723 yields 0.016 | 3.04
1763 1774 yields -0.084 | 3.4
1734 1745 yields -0.033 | 3.21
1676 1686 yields -0.024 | 3.12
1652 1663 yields -0.054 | 3.18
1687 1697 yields -0.017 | 3.11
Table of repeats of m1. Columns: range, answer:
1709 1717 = 3.016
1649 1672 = 3.109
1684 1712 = 3.028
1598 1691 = 2.139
